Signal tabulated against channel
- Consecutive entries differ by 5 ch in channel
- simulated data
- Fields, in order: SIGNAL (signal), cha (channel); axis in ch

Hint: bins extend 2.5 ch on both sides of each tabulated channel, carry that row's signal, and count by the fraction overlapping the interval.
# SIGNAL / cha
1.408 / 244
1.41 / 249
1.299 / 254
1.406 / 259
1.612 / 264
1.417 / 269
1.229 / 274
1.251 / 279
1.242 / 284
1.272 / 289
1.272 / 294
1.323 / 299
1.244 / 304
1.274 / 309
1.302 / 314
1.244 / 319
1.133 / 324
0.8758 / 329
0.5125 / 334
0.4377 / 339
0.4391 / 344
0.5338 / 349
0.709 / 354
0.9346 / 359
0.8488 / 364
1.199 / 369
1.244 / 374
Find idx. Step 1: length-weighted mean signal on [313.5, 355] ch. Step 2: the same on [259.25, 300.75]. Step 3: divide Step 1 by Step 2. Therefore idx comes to 0.58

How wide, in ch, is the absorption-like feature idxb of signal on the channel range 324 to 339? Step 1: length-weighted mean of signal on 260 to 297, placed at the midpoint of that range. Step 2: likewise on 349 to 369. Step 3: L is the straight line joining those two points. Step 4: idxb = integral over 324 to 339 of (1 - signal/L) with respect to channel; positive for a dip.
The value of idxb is 4.31 ch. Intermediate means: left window 1.33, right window 0.84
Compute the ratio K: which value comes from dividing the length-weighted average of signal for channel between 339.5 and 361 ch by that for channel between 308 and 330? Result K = 0.5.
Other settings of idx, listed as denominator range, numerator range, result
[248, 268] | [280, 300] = 0.89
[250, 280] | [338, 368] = 0.50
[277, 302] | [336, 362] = 0.48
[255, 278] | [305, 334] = 0.80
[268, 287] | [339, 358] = 0.45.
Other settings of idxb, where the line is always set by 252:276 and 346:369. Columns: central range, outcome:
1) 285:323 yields -4.4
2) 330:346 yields 7.3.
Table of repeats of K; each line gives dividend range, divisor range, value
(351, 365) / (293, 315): 0.64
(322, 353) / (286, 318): 0.51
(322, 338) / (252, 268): 0.55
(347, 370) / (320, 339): 1.01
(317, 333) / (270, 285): 0.82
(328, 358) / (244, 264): 0.42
